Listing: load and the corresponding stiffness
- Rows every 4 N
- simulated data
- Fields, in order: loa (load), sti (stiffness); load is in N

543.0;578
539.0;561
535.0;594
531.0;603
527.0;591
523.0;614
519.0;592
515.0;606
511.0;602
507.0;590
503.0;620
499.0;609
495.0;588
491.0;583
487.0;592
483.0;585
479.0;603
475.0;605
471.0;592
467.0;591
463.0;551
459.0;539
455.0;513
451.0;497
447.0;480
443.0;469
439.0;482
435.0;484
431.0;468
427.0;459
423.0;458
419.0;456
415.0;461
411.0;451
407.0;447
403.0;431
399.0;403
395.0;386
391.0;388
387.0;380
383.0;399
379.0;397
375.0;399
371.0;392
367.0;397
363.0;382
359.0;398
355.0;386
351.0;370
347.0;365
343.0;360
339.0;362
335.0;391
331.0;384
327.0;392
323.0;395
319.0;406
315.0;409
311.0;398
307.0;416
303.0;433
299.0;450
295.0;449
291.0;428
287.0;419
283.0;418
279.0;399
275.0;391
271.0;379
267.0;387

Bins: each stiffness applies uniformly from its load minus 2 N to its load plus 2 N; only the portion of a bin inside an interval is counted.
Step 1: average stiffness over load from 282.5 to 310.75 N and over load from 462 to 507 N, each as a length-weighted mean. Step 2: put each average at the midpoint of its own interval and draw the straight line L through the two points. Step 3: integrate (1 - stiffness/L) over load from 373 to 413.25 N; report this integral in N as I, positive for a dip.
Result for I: 8.3 N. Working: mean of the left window 429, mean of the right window 593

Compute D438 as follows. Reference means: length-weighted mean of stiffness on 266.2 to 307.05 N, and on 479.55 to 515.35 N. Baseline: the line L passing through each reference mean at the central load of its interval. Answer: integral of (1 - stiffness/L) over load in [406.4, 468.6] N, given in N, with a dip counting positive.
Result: 6.6 N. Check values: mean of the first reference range 416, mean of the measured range 488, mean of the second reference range 597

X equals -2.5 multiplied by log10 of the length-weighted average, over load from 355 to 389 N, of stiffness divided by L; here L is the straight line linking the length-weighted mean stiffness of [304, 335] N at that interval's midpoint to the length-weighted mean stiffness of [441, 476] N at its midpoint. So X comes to 0.151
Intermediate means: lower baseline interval 400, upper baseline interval 536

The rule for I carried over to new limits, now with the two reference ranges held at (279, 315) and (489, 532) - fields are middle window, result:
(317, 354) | 6.1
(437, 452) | 1.8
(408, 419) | 1.4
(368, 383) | 2.8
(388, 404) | 3.4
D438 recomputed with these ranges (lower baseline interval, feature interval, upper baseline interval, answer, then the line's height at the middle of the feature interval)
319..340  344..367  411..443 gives 1.58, 409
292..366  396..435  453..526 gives 4.03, 500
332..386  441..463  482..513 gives 0.96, 527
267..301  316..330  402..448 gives 1.00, 428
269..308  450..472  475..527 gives 0.68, 565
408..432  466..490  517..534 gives -2.63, 536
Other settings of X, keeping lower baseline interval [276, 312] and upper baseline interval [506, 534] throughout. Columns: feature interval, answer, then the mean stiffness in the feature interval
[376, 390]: 0.25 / 392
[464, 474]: -0.05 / 589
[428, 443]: 0.13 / 476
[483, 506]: -0.03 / 597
